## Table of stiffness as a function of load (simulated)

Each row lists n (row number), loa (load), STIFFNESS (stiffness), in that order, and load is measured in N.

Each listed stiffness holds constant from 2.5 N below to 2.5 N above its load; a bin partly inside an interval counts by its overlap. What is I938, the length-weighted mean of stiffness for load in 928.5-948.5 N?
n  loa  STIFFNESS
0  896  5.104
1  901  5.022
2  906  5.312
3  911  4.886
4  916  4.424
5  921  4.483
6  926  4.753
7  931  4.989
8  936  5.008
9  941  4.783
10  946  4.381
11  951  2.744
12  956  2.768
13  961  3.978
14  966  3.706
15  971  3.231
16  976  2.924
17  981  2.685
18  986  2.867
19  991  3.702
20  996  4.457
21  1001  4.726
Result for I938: 4.79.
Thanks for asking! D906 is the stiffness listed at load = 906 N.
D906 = 5.312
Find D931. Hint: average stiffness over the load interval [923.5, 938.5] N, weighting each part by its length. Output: 4.92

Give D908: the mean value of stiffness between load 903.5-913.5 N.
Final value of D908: 5.1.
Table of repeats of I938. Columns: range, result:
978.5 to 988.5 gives 2.78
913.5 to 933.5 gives 4.66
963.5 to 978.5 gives 3.29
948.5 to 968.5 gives 3.3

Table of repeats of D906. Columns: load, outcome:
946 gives 4.381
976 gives 2.924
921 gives 4.483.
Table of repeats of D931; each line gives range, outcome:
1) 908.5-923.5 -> 4.6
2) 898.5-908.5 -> 5.17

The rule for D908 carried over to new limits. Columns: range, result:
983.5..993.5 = 3.28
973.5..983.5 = 2.8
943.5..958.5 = 3.3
